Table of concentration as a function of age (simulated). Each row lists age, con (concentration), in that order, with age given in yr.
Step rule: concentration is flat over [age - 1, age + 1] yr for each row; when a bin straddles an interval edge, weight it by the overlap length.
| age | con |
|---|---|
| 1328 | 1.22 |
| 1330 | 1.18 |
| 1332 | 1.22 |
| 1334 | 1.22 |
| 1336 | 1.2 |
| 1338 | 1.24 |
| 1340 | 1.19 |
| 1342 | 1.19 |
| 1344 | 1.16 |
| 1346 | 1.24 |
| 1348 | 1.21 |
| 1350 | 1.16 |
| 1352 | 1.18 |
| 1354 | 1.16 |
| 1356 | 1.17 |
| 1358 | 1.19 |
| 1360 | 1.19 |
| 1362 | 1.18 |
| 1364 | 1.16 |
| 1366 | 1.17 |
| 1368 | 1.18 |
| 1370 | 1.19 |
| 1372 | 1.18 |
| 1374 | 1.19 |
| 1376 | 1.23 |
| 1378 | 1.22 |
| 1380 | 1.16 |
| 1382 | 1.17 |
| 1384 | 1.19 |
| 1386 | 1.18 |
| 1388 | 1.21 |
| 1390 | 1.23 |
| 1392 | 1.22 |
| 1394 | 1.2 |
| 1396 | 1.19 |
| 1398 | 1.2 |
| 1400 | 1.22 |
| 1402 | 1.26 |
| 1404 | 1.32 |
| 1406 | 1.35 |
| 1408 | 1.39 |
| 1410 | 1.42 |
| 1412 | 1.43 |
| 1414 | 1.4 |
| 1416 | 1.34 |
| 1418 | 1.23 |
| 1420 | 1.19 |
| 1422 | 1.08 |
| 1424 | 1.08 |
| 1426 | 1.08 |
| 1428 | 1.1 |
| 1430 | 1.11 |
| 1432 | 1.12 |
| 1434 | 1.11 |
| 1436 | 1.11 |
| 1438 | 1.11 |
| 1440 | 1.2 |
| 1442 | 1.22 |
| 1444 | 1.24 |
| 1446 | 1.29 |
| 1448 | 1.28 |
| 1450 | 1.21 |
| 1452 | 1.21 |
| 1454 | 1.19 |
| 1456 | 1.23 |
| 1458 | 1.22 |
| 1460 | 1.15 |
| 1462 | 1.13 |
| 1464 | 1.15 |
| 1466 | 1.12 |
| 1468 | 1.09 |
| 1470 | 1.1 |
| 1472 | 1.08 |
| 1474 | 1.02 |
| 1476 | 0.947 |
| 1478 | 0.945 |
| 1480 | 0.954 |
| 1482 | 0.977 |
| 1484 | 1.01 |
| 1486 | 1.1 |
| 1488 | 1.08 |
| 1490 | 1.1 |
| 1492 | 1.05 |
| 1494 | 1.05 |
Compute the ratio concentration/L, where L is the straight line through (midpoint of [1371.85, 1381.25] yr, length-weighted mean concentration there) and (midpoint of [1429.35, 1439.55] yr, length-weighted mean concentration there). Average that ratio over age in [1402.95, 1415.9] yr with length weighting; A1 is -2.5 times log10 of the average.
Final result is -0.20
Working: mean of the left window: 1.2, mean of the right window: 1.12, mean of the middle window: 1.38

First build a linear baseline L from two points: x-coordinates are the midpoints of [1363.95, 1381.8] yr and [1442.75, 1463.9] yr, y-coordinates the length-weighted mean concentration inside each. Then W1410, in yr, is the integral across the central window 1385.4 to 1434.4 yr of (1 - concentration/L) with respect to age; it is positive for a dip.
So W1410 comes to -1.2 yr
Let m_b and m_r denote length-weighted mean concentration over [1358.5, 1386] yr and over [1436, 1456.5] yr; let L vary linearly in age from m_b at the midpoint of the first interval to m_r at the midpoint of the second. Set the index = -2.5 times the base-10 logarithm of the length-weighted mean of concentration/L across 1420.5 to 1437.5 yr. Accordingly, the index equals 0.10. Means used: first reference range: 1.19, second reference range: 1.21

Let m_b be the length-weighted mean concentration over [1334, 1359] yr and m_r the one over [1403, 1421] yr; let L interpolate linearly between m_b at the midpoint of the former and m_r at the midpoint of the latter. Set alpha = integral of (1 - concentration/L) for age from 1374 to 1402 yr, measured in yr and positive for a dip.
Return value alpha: 1.8 yr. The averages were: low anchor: 1.19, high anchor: 1.34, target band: 1.2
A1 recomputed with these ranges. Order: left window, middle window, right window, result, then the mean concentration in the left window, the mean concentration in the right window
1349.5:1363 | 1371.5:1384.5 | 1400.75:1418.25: 0.05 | 1.18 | 1.35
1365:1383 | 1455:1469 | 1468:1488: -0.11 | 1.19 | 1.02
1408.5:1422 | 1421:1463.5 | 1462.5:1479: 0.02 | 1.32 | 1.06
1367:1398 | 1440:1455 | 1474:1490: -0.15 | 1.2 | 1.01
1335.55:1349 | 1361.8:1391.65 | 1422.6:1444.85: -0.01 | 1.2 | 1.13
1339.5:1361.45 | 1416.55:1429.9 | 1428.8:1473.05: 0.04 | 1.19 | 1.17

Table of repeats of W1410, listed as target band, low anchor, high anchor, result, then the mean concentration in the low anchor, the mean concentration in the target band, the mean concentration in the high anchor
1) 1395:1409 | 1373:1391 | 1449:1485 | -1.2 yr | 1.2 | 1.28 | 1.1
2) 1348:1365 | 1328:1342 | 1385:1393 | 0.5 yr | 1.21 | 1.18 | 1.21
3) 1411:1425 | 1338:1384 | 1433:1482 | -1.1 yr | 1.19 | 1.25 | 1.13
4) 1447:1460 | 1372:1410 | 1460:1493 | -1.3 yr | 1.23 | 1.22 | 1.06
